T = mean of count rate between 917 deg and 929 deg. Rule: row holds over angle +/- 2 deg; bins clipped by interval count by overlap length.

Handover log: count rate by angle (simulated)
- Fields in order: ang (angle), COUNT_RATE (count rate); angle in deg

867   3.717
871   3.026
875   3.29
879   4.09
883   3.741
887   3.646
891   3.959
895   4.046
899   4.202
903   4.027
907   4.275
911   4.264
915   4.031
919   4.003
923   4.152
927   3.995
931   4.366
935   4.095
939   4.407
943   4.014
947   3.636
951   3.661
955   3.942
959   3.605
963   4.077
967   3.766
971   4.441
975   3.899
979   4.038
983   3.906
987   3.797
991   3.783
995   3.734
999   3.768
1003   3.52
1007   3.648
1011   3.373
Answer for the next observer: 4.05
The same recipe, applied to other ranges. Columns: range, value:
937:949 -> 4.02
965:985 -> 4.01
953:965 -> 3.87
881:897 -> 3.85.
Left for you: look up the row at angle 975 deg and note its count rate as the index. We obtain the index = 3.899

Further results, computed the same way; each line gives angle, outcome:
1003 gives 3.52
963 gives 4.077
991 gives 3.783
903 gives 4.027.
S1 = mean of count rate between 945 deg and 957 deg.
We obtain 3.75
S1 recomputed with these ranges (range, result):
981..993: 3.83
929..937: 4.23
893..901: 4.12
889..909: 4.1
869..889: 3.56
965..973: 4.1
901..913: 4.19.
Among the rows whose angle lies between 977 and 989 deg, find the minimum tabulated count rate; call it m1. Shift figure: 3.797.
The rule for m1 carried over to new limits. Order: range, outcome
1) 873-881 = 3.29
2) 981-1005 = 3.52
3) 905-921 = 4.003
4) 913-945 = 3.995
